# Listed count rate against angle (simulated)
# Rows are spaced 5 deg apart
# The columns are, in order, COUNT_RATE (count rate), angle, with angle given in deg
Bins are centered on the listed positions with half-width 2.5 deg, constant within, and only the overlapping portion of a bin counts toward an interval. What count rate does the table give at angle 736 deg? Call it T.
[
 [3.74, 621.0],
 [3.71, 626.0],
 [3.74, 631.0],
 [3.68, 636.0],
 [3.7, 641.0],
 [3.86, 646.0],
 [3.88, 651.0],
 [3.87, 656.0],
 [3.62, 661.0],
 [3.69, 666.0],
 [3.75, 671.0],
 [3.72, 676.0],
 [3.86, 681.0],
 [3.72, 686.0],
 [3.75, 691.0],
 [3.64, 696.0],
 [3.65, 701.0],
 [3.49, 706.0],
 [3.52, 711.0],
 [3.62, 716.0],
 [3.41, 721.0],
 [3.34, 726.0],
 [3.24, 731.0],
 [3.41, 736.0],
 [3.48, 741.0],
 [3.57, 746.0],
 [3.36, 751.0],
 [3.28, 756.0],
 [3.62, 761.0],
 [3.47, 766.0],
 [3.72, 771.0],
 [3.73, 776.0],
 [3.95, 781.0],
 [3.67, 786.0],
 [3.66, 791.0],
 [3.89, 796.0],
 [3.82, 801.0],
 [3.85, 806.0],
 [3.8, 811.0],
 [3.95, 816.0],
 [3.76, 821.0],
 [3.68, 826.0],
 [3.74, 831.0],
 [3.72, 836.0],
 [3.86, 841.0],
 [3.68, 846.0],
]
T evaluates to 3.41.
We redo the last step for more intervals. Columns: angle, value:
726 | 3.34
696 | 3.64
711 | 3.52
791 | 3.66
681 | 3.86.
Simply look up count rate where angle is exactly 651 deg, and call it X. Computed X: 3.88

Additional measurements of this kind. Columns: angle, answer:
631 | 3.74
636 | 3.68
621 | 3.74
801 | 3.82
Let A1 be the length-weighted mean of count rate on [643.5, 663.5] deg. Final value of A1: 3.81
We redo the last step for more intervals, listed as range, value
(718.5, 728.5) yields 3.38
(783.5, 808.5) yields 3.78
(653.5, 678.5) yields 3.73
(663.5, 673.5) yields 3.72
